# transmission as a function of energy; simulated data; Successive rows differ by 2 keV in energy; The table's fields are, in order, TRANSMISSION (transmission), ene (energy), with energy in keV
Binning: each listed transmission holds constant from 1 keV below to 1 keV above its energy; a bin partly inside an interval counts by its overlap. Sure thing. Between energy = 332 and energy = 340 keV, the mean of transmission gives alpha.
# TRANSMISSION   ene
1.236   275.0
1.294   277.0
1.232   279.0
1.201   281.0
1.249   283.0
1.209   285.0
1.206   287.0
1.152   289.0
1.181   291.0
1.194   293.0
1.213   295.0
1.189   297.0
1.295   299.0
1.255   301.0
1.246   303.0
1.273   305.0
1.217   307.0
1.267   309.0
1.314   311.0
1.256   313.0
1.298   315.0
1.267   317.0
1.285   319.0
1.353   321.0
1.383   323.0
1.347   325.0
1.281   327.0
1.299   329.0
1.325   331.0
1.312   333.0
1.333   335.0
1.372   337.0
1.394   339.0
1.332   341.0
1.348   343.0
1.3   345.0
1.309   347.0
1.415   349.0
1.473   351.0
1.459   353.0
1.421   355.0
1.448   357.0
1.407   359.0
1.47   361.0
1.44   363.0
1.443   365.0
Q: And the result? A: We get 1.35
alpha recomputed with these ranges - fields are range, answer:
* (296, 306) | 1.25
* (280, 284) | 1.23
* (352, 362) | 1.44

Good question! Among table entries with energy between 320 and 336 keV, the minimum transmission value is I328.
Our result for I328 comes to 1.281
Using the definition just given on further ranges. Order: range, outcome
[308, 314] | 1.256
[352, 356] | 1.421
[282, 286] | 1.209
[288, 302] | 1.152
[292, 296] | 1.194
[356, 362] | 1.407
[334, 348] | 1.3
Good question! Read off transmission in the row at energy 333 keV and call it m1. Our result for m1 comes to 1.312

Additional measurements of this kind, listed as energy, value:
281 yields 1.201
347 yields 1.309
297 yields 1.189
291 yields 1.181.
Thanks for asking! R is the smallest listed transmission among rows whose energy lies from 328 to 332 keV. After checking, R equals 1.299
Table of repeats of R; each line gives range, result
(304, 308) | 1.217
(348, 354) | 1.415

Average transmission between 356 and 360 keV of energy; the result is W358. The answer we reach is 1.43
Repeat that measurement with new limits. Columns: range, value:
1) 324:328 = 1.31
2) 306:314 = 1.26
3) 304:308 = 1.25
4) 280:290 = 1.2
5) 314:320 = 1.28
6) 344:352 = 1.37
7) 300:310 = 1.25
